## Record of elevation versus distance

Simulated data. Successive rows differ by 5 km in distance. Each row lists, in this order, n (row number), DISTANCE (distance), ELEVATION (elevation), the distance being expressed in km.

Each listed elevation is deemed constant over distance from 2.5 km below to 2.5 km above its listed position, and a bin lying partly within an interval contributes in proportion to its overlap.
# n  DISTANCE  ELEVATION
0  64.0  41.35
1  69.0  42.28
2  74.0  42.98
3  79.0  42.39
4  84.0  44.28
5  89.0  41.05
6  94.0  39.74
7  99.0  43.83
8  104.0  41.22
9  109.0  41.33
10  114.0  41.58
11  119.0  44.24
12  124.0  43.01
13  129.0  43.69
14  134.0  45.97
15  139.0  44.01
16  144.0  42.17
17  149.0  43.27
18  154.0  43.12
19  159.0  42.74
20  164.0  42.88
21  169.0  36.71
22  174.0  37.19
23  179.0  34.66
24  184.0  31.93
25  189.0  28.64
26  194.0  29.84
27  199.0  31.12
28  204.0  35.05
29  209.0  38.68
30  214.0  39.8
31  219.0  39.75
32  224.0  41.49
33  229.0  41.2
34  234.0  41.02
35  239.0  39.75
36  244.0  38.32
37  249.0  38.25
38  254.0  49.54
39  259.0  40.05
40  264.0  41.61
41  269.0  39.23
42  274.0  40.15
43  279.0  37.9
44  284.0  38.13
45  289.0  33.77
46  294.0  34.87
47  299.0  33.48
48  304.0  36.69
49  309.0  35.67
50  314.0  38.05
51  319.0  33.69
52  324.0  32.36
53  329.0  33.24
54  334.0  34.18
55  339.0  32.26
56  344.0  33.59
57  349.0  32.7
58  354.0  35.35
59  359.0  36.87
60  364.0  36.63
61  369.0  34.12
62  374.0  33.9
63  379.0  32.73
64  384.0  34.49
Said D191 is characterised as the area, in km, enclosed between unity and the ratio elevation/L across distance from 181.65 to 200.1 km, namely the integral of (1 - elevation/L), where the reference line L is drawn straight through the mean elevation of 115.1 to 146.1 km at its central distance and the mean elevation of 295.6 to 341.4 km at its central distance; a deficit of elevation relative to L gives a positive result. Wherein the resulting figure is 4.7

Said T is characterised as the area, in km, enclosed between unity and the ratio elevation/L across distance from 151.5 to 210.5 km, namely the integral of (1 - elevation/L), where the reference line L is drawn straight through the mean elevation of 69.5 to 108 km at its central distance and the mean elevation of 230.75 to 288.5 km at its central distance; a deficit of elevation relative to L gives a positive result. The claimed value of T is 7.3 km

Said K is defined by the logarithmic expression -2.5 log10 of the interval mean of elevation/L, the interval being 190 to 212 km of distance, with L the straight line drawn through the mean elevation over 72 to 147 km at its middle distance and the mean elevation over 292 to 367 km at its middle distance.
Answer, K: 0.18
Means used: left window 42.8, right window 34.6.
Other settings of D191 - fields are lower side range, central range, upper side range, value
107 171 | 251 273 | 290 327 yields -3.13 km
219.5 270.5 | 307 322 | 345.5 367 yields 0.70 km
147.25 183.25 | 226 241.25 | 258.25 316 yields -0.93 km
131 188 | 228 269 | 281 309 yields -4.47 km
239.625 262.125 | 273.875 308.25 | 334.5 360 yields 1.96 km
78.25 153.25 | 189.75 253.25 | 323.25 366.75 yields 1.38 km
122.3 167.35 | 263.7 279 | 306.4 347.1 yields -1.17 km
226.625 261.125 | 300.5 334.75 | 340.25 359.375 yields 1.42 km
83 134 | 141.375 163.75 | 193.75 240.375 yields -1.16 km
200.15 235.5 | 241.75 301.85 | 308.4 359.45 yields -3.00 km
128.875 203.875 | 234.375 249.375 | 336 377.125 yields -1.00 km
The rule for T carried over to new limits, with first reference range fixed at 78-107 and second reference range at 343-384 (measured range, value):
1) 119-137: -1.4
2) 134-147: -0.9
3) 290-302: 0.7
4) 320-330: 0.8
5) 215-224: -0.4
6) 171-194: 3.9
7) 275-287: -0.4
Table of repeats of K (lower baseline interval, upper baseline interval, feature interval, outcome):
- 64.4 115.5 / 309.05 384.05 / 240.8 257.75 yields -0.13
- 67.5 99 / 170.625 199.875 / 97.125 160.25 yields -0.14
